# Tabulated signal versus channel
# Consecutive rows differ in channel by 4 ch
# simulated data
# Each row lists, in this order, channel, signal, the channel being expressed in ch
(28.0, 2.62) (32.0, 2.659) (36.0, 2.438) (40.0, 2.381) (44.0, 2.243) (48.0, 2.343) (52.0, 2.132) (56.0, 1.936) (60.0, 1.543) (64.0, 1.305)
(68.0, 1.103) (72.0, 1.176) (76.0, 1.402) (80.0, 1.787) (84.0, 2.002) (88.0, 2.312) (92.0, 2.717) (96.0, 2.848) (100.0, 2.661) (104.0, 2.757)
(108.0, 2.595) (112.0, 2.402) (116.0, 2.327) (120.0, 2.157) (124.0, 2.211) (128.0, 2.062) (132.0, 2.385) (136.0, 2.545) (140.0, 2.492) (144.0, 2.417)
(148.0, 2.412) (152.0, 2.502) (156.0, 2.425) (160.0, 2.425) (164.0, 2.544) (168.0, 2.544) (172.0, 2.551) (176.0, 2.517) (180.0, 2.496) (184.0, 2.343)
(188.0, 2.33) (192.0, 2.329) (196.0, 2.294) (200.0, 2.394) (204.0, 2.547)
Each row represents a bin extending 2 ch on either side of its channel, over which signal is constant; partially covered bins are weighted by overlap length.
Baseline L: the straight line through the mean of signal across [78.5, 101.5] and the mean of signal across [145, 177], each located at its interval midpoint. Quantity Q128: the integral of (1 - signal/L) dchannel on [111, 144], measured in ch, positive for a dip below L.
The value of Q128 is 1.6 ch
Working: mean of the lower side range 2.39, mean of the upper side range 2.49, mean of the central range 2.33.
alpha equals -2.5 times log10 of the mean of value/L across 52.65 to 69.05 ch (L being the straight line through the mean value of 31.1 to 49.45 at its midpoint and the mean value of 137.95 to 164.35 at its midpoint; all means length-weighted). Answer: 0.48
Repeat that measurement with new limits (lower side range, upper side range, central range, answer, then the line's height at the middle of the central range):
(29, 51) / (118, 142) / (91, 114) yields -0.140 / 2.34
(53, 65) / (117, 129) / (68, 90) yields 0.095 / 1.82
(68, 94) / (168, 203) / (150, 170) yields -0.096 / 2.28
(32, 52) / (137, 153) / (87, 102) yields -0.105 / 2.41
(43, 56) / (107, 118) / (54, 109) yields 0.164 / 2.31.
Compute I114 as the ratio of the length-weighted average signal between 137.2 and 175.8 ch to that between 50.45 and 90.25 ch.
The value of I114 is 1.49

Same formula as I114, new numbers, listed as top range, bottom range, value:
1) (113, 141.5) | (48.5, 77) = 1.48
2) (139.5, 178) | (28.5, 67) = 1.18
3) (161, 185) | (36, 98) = 1.27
